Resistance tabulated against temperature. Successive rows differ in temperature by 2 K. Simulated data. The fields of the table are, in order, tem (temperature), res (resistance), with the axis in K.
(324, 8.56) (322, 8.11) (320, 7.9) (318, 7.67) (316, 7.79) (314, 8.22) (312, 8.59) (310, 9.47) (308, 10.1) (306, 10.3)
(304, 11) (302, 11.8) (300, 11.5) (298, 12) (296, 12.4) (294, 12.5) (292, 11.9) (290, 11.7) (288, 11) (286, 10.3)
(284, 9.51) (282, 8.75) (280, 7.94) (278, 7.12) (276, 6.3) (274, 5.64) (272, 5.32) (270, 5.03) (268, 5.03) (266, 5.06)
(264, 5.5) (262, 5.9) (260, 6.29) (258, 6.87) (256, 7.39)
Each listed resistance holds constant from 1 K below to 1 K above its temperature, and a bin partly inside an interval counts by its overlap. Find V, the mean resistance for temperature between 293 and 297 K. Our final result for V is 12.4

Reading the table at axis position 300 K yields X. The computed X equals 11.5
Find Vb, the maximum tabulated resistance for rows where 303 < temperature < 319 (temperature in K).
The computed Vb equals 11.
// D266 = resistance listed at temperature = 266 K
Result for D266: 5.06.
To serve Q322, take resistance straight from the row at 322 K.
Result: 8.11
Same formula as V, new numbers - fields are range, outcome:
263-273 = 5.19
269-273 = 5.18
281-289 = 9.89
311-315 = 8.41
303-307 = 10.7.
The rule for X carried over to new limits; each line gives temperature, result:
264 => 5.5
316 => 7.79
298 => 12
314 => 8.22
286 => 10.3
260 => 6.29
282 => 8.75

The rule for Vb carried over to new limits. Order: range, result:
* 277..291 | 11.7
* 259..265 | 6.29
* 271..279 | 7.12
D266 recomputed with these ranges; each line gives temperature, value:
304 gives 11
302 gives 11.8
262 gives 5.9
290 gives 11.7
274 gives 5.64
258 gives 6.87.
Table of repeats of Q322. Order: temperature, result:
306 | 10.3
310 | 9.47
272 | 5.32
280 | 7.94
